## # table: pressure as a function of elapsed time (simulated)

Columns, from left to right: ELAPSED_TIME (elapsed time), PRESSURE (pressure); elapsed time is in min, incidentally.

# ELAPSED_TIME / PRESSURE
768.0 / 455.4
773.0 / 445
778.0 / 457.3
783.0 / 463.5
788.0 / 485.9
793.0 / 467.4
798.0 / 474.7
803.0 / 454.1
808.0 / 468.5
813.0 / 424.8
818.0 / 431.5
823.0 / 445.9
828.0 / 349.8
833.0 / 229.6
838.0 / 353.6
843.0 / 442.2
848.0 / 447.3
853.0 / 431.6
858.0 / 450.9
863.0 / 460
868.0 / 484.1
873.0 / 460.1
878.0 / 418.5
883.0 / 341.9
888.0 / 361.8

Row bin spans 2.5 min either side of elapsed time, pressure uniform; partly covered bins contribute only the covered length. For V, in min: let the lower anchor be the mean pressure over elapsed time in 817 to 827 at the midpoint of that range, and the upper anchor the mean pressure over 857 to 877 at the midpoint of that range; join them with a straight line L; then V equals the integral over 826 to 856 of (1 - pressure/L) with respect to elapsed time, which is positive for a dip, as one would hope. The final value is 4.4 min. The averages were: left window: 426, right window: 461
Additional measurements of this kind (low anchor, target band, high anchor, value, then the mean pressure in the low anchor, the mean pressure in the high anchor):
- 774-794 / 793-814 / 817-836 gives -2.12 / 467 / 359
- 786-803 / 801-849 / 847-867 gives 6.13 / 472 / 450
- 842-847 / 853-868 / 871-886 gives -1.12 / 444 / 404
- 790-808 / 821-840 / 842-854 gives 4.59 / 466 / 441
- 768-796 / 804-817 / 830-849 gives -1.03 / 463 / 361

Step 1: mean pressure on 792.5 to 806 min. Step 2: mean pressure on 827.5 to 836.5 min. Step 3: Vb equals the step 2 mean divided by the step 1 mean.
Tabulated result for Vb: 0.6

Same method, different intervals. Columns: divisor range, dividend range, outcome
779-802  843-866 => 0.95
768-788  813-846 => 0.83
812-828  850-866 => 1.06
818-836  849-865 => 1.26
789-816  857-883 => 0.97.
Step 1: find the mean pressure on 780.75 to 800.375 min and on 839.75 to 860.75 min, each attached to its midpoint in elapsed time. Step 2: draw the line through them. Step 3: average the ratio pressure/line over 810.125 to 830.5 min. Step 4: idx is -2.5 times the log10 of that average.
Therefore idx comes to 0.11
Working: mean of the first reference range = 473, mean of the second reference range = 440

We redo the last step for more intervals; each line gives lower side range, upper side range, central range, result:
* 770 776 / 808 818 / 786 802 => -0.08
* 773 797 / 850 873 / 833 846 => 0.24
